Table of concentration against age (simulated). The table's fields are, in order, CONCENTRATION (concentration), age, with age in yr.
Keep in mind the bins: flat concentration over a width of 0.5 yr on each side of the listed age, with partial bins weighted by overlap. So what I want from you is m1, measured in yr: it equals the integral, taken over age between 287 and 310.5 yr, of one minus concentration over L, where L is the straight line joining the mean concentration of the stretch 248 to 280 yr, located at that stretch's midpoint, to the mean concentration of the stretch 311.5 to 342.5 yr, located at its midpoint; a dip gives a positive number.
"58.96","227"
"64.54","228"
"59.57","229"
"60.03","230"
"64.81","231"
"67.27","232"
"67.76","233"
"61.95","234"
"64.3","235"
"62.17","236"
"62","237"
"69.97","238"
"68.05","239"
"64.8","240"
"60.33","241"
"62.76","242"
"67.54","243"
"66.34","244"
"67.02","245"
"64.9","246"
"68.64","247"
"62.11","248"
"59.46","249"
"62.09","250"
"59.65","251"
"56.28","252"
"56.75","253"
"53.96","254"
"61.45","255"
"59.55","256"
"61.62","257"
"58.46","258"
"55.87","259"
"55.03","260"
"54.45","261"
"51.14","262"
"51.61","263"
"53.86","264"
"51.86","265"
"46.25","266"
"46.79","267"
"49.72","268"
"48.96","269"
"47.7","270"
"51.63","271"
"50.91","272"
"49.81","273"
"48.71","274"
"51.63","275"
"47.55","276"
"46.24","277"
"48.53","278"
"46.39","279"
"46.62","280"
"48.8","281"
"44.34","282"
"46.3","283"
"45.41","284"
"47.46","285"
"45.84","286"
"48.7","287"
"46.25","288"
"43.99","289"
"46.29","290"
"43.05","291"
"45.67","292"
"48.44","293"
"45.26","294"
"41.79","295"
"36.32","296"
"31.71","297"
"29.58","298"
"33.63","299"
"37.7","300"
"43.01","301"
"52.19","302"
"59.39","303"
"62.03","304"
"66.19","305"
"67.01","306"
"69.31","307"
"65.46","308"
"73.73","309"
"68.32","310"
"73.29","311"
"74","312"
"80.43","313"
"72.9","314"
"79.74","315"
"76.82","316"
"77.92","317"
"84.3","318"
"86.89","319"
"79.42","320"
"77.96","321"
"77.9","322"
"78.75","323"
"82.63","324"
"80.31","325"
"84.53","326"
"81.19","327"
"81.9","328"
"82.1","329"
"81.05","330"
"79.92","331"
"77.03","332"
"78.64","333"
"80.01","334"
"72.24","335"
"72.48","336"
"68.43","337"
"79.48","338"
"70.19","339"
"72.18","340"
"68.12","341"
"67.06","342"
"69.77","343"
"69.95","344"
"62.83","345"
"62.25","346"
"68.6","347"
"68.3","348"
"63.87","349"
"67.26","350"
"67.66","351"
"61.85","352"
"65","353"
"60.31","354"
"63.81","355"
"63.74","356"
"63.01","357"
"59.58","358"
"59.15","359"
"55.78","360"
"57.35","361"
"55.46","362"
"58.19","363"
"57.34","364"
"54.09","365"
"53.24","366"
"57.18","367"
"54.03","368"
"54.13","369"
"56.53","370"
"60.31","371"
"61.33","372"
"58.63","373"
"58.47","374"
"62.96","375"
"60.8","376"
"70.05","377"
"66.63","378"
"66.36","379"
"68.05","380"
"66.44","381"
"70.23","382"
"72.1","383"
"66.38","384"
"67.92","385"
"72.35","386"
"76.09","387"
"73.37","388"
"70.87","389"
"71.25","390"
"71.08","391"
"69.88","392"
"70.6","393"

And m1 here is 5.87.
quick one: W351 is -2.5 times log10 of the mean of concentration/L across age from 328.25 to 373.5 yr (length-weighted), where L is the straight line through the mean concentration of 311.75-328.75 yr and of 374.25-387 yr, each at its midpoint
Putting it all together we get 0.13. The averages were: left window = 80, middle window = 65.4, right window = 67.7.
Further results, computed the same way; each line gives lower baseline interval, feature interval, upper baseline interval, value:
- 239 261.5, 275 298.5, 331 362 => 0.38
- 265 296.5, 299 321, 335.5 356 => -0.21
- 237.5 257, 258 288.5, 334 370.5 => 0.26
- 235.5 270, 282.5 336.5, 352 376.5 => -0.09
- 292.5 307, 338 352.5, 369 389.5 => -0.16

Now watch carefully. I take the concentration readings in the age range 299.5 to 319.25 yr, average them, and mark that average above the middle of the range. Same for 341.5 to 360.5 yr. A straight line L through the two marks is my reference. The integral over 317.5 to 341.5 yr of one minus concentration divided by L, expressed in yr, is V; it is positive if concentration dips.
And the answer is -4.3 yr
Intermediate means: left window 68.3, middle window 78.2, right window 64.2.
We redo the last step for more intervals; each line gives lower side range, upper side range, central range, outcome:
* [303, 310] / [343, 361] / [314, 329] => -3.4 yr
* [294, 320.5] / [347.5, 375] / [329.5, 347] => -3.3 yr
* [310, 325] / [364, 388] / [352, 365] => 1.6 yr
